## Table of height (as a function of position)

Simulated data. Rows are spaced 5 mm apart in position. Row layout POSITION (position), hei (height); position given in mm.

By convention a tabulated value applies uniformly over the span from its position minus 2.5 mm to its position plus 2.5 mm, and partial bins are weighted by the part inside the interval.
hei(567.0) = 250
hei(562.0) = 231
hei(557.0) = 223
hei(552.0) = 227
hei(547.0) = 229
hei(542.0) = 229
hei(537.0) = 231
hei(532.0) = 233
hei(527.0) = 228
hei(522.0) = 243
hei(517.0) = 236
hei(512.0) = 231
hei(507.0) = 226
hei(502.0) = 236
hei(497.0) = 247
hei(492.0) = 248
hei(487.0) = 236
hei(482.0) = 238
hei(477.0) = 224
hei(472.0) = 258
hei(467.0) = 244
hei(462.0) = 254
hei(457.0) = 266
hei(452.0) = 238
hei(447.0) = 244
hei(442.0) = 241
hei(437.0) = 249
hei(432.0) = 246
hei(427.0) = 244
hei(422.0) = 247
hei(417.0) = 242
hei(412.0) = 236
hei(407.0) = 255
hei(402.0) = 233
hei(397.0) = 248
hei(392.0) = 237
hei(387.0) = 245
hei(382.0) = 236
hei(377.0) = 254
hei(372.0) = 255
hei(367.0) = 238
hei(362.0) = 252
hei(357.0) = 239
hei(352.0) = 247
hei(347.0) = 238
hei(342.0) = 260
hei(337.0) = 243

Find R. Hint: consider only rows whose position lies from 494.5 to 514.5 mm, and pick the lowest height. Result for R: 226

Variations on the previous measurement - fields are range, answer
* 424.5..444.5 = 241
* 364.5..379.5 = 238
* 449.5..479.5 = 224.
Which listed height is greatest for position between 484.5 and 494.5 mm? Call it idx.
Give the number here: 248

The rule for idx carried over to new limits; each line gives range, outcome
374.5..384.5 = 254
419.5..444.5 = 249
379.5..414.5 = 255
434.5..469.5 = 266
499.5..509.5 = 236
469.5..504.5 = 258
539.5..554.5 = 229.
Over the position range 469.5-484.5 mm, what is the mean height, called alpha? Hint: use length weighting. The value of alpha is 240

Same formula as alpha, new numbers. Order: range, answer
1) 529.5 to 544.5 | 231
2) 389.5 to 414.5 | 242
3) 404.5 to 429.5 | 245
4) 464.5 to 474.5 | 251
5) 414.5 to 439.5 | 246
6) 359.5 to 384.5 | 247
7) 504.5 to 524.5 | 234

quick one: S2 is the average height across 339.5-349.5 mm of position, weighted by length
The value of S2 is 249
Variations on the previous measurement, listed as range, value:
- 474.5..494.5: 236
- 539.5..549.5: 229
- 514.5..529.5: 236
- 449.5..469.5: 250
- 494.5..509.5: 236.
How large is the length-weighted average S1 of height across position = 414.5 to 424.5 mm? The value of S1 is 244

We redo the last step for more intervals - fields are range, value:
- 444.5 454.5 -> 241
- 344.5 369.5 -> 243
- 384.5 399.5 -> 243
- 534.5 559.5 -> 228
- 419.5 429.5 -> 246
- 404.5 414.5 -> 246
